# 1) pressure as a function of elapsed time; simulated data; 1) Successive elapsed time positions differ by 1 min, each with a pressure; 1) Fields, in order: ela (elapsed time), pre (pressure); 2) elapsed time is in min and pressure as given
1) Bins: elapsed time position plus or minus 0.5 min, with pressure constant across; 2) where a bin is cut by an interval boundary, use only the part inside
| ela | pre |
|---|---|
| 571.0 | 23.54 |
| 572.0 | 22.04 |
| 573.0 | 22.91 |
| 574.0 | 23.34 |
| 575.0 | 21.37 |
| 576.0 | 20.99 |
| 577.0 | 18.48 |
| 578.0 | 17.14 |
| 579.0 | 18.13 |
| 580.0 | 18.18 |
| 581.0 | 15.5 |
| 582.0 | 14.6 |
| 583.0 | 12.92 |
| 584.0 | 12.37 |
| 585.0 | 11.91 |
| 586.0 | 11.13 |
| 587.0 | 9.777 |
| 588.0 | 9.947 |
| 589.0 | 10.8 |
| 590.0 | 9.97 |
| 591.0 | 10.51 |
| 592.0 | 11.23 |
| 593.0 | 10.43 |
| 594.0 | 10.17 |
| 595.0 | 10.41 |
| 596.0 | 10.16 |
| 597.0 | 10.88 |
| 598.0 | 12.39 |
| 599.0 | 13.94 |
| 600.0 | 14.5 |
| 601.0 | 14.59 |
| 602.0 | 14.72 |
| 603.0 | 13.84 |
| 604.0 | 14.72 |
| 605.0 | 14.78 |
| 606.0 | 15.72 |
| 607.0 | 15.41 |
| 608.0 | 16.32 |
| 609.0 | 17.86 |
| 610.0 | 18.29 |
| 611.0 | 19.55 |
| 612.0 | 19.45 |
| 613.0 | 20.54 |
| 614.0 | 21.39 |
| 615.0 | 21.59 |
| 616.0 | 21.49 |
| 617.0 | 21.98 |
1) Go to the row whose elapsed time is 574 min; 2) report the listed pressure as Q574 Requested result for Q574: 23.34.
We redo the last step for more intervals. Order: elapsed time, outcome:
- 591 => 10.51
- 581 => 15.5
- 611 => 19.55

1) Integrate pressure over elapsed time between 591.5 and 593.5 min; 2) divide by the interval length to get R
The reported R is 10.8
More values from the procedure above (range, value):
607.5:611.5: 18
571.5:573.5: 22.5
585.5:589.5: 10.4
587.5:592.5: 10.5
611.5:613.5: 20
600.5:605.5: 14.5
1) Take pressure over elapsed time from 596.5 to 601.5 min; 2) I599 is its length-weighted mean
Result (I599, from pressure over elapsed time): 13.3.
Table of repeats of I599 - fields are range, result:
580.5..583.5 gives 14.3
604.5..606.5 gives 15.2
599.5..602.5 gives 14.6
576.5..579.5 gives 17.9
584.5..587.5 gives 10.9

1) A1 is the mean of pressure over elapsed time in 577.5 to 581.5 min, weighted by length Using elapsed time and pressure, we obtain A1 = 17.2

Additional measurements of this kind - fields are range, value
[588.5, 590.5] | 10.4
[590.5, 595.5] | 10.6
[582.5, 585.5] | 12.4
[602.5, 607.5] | 14.9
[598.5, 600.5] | 14.2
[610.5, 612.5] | 19.5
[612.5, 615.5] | 21.2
